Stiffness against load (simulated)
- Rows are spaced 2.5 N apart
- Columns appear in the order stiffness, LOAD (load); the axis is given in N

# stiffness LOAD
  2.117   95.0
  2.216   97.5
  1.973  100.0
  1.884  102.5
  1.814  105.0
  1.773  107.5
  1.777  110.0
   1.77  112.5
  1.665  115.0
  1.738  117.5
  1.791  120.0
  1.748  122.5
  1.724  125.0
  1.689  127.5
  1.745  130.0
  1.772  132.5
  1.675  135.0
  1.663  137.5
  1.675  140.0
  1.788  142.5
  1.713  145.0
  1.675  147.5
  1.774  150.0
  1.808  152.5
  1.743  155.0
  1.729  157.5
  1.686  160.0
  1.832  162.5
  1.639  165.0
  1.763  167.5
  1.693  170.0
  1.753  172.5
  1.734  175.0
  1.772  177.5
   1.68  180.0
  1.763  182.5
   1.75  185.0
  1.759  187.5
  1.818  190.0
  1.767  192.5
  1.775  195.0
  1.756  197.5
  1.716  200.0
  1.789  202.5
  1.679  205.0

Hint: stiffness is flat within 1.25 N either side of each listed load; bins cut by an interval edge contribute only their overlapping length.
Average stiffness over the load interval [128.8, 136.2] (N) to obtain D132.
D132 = 1.73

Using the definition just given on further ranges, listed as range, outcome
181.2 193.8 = 1.77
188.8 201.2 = 1.77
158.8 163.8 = 1.76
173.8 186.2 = 1.74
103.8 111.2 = 1.79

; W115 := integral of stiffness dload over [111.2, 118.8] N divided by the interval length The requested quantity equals 1.73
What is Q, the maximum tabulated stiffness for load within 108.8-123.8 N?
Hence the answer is 1.791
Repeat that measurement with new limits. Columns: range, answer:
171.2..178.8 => 1.772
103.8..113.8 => 1.814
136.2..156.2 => 1.808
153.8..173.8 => 1.832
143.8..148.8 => 1.713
